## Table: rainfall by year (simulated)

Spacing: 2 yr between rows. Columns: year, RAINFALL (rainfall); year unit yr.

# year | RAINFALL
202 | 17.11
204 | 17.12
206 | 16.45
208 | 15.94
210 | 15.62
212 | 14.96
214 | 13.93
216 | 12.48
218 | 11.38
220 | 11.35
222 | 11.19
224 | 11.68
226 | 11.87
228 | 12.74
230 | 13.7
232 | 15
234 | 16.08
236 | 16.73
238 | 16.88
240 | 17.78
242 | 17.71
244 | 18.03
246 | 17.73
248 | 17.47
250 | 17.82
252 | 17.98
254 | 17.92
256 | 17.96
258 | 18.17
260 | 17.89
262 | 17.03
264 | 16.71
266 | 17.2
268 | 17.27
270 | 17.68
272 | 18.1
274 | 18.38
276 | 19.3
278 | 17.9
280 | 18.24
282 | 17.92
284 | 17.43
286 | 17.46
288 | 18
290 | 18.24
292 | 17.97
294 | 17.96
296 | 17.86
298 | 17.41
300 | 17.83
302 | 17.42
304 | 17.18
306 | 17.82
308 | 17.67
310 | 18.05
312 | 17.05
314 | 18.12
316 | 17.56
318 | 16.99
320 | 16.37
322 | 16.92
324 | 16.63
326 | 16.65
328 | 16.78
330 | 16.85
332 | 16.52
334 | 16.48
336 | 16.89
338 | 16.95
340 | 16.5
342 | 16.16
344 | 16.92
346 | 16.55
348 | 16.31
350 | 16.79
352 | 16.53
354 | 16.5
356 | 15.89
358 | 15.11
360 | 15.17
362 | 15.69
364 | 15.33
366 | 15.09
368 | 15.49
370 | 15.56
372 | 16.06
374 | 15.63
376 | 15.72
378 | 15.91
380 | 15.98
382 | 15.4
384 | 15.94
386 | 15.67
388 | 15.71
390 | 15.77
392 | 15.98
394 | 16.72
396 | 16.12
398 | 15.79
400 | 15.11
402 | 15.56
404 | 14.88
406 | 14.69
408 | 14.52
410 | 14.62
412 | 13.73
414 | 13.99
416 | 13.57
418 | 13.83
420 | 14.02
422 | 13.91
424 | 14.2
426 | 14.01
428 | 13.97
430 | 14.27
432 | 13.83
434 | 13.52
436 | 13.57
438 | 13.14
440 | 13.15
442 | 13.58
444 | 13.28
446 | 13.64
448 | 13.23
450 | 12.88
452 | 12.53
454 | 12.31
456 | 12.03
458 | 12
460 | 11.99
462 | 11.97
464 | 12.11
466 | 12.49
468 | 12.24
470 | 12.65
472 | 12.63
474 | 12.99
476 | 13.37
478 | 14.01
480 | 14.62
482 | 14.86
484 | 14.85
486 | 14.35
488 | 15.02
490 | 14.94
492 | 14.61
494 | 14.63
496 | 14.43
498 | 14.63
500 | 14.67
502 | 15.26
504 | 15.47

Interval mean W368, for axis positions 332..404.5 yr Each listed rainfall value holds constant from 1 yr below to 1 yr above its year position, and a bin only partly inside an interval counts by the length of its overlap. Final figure 16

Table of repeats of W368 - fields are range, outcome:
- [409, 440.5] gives 13.8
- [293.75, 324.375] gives 17.4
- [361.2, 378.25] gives 15.6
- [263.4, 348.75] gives 17.4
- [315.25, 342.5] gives 16.7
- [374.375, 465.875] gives 14.2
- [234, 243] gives 17.1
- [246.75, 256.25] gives 17.8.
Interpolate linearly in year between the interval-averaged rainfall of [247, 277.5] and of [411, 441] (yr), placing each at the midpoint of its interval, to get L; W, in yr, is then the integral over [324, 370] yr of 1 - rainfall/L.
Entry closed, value -1.5 yr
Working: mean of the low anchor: 17.8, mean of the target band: 16.2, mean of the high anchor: 13.8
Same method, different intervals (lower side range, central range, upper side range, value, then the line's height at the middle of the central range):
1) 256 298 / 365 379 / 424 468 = -0.5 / 15.1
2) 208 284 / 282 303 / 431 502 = -2.9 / 15.6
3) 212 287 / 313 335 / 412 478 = -2.6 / 15.1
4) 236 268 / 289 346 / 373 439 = -2.7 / 16.4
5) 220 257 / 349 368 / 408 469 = -2.0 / 14.3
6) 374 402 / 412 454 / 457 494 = 3.0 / 14.6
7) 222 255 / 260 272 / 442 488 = -1.3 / 15.6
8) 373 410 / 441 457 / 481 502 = 2.3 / 15.1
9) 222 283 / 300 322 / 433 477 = -2.5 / 15.6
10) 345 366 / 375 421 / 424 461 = -1.8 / 14.6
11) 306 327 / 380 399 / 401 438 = -1.1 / 15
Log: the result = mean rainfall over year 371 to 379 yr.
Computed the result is 15.8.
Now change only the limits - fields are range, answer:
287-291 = 18.1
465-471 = 12.5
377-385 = 15.8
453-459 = 12.1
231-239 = 16.2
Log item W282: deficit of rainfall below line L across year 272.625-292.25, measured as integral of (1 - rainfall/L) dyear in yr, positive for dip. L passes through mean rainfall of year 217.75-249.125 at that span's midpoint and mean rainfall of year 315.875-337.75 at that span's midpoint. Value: -2.7 yr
